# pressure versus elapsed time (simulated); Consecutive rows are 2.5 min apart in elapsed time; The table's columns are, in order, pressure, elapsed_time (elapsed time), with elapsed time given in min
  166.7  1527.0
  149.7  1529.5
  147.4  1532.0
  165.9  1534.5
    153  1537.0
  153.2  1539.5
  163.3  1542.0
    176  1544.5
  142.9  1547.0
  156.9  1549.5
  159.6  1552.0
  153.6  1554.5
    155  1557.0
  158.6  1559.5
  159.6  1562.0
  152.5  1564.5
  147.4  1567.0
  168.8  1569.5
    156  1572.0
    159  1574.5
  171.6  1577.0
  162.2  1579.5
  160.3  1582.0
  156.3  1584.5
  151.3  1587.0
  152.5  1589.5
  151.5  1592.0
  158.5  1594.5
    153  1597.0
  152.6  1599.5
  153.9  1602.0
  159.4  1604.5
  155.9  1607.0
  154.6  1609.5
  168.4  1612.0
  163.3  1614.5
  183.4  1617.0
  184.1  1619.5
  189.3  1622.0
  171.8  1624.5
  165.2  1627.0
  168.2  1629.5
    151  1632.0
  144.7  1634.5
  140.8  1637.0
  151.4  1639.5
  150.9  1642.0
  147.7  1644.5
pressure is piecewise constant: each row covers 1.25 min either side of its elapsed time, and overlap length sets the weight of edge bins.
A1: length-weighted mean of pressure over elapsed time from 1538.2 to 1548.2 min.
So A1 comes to 159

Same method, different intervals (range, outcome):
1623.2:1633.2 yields 164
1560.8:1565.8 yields 156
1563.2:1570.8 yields 156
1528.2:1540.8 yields 154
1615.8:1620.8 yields 184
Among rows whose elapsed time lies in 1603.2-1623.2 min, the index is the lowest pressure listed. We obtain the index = 154.6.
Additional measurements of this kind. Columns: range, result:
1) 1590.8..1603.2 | 151.5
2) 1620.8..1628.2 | 165.2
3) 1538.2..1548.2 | 142.9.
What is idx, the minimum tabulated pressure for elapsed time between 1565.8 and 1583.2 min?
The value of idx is 147.4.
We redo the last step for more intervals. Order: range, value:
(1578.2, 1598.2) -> 151.3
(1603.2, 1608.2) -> 155.9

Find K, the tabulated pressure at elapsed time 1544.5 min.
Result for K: 176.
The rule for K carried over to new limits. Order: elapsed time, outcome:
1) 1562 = 159.6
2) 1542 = 163.3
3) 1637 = 140.8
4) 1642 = 150.9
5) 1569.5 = 168.8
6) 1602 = 153.9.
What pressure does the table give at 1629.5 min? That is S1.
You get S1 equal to 168.2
